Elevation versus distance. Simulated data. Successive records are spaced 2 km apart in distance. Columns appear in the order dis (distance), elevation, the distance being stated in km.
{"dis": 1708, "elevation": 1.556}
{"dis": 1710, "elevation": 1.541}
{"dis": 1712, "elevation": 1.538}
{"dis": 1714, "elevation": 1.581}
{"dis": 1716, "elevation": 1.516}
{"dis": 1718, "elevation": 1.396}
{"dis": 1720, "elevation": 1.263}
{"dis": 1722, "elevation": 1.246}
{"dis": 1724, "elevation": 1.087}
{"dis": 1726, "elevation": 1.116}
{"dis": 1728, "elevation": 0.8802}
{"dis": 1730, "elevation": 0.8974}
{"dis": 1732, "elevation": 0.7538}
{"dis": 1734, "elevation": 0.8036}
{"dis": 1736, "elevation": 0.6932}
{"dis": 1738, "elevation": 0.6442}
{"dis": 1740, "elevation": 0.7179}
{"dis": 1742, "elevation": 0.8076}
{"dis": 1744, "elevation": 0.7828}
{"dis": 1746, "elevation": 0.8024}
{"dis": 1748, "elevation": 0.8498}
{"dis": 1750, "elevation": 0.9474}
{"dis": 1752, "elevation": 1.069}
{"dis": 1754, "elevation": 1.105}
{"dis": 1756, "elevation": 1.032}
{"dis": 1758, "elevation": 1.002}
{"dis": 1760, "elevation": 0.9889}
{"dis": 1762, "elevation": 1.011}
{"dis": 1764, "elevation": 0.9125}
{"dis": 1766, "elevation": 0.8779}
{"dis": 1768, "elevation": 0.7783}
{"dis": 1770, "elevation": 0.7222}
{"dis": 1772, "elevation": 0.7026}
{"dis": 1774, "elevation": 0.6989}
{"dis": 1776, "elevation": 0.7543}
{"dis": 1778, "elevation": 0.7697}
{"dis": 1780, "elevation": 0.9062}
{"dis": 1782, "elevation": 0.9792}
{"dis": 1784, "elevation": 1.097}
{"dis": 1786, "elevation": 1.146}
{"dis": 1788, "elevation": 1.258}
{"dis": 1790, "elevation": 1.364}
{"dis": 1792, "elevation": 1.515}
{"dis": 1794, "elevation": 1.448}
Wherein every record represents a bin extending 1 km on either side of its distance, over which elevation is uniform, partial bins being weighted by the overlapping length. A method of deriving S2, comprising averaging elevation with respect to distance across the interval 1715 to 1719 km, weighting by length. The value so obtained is 1.46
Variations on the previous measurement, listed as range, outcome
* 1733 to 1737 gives 0.748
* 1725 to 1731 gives 0.965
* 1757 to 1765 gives 0.979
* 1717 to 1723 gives 1.3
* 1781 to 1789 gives 1.12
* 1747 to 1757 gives 1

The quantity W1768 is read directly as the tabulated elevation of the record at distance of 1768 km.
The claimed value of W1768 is 0.7783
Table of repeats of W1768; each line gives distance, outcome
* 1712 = 1.538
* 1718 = 1.396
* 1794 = 1.448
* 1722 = 1.246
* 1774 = 0.6989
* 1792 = 1.515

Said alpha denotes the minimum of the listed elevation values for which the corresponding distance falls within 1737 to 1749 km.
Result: 0.6442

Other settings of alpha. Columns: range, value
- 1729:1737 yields 0.6932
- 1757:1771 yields 0.7222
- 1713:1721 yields 1.263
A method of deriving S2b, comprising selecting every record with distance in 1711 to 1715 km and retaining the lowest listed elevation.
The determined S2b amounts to 1.538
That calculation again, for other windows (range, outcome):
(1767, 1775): 0.6989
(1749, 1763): 0.9474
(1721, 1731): 0.8802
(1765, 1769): 0.7783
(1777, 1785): 0.7697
